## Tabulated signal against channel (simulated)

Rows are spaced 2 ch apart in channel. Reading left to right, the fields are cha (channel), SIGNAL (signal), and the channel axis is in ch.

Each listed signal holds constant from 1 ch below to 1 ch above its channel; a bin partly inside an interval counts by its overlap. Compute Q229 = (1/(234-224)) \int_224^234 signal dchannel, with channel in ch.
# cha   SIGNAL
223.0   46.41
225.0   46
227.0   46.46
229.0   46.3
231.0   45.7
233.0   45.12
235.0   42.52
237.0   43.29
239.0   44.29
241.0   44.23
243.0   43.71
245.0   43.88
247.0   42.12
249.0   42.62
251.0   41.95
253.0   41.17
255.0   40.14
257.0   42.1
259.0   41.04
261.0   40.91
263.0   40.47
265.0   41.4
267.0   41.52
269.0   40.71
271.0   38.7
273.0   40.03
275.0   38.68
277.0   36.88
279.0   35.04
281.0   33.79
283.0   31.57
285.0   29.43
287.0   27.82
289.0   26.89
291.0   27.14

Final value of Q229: 45.9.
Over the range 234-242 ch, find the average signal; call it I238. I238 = 43.6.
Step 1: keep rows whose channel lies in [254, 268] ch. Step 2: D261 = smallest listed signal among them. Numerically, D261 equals 40.14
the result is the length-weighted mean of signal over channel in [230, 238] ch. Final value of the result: 44.2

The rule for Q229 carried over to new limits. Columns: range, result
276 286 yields 33.3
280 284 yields 32.7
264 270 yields 41.2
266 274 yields 40.2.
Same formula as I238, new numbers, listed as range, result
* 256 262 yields 41.3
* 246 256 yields 41.6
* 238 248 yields 43.6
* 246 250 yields 42.4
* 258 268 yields 41.1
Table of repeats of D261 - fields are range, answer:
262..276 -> 38.68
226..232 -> 45.7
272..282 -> 33.79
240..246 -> 43.71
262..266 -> 40.47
